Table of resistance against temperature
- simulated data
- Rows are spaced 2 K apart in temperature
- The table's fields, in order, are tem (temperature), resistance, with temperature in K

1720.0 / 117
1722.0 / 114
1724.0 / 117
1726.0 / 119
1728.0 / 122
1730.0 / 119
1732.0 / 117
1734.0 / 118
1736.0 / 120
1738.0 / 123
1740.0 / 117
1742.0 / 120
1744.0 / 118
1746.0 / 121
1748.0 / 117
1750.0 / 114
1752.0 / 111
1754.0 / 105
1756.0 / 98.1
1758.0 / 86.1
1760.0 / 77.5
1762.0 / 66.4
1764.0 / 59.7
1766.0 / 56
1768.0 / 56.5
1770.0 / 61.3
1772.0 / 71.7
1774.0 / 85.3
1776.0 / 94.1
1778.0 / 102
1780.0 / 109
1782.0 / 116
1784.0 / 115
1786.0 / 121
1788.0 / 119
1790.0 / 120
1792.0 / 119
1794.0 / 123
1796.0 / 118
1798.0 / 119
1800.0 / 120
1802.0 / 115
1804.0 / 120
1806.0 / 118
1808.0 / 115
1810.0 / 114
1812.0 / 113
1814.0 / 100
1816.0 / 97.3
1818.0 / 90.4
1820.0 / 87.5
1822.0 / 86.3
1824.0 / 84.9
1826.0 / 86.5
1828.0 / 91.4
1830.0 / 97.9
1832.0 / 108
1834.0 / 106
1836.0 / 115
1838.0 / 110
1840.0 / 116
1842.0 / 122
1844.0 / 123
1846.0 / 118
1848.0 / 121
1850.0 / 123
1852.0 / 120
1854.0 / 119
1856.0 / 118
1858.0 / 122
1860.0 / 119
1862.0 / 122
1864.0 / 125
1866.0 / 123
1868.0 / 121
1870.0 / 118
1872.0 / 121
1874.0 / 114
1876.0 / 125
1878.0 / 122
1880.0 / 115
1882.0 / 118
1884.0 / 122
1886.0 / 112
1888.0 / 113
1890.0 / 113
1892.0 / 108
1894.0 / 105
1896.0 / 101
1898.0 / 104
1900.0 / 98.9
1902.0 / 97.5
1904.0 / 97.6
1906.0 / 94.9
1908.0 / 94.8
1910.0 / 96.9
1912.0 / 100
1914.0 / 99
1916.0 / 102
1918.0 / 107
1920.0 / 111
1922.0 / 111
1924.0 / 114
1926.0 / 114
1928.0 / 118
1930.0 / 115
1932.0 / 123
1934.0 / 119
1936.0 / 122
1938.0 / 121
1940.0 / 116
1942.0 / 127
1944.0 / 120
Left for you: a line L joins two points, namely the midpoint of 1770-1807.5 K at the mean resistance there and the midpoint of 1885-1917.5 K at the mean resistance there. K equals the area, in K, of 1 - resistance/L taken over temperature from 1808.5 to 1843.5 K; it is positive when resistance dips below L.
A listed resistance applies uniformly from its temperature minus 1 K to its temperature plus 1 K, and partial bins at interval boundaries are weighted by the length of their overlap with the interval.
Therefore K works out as 1.79 K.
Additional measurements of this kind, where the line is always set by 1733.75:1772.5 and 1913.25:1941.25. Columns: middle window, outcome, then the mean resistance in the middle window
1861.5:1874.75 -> -1.6 K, 121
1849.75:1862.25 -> -1.6 K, 120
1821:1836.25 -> 1.1 K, 96.1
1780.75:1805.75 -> -4.7 K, 119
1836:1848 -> -1.5 K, 118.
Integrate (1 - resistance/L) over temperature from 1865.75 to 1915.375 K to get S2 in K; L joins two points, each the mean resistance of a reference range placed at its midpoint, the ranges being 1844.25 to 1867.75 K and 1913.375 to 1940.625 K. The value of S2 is 3.59 K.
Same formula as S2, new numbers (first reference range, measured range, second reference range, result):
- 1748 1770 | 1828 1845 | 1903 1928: -3.12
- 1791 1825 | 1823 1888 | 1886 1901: -4.64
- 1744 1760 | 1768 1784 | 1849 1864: 2.78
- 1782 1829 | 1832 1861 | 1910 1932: -2.36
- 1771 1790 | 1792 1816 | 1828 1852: -1.58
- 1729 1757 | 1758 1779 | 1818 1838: 6.89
